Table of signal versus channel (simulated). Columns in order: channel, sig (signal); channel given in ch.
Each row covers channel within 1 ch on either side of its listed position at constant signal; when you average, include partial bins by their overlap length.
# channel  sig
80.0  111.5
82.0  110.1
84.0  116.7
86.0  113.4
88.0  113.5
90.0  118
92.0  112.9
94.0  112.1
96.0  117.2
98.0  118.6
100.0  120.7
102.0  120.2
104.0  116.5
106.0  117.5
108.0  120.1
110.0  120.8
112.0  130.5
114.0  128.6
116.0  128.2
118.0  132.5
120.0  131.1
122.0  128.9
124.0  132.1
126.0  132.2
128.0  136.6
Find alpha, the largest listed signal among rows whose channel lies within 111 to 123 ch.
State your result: 132.5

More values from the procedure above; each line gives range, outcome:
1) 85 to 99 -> 118.6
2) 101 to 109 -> 120.2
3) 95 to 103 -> 120.7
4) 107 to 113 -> 130.5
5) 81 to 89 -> 116.7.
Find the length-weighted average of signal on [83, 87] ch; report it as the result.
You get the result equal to 115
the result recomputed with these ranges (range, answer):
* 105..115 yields 124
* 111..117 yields 129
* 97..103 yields 120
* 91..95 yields 112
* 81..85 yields 113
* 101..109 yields 119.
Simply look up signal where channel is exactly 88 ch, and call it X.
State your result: 113.5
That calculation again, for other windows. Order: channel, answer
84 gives 116.7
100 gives 120.7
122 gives 128.9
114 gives 128.6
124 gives 132.1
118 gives 132.5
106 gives 117.5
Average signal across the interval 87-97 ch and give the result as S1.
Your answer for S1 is 115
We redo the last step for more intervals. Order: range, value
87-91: 116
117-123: 131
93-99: 116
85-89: 113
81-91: 114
